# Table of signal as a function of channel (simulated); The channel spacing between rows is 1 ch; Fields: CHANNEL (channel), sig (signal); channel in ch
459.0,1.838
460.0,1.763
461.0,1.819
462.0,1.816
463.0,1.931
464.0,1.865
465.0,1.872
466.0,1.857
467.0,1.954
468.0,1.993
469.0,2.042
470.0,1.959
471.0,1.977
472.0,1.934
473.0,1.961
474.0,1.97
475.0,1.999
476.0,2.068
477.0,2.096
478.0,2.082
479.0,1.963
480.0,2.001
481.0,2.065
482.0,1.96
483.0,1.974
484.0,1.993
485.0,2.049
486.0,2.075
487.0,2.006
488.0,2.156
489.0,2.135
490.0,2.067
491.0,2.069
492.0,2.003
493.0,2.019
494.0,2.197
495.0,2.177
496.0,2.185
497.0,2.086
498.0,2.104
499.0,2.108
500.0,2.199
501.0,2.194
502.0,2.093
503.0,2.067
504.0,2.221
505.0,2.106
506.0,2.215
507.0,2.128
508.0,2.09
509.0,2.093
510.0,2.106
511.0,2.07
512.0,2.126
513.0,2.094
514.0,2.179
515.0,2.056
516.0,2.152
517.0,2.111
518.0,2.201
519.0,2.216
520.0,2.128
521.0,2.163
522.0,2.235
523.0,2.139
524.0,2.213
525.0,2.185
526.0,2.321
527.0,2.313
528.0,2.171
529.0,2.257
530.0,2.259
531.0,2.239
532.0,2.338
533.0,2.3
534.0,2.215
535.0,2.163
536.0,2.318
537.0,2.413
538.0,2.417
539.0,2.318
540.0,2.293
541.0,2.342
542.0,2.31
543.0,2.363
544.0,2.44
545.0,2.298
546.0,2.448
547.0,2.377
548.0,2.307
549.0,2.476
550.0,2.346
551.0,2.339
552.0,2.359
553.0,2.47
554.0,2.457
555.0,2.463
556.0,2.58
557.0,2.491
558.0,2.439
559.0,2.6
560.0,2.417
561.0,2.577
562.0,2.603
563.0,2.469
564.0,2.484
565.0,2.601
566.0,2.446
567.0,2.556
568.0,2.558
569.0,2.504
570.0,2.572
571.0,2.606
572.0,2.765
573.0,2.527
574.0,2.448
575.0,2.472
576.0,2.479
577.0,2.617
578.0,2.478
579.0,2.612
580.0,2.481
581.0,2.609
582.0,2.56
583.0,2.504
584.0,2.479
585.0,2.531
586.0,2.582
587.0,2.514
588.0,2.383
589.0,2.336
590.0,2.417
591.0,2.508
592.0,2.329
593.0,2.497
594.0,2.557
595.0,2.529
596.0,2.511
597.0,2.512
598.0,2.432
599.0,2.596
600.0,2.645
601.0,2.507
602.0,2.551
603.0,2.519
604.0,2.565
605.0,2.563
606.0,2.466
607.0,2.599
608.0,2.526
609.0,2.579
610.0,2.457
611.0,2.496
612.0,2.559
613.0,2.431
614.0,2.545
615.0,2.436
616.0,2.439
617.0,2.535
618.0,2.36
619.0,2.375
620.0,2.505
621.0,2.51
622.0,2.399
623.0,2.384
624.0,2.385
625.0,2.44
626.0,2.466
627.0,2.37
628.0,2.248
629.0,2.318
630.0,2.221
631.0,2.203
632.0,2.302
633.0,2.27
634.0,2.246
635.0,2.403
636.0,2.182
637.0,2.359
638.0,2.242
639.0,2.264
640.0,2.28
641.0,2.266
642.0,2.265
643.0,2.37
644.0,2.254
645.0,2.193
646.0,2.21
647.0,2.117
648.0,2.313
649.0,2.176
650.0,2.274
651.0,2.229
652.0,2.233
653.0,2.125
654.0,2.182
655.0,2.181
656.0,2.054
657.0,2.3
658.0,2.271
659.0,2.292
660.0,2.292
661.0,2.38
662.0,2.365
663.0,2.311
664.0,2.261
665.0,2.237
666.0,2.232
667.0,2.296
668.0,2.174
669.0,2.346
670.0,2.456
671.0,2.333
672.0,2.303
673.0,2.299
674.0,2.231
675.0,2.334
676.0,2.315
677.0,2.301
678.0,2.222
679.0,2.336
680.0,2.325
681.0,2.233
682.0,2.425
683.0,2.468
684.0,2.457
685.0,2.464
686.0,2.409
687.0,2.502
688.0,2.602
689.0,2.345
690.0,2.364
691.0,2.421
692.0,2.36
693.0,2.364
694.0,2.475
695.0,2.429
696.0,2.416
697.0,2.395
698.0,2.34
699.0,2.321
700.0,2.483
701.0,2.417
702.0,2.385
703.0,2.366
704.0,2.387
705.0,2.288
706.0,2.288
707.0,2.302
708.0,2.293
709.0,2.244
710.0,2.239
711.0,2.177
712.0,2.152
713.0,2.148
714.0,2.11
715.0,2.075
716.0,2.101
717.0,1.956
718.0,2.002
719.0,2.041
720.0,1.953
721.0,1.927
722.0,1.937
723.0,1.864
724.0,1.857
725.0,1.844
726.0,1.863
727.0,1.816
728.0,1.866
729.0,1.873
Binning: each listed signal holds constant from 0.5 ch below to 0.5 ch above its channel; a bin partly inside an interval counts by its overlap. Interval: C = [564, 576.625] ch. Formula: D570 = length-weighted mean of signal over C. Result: 2.54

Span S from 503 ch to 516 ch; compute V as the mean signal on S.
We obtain 2.12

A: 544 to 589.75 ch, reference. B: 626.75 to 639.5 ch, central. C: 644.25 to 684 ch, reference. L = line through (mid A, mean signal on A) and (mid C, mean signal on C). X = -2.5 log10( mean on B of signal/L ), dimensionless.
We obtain 0.031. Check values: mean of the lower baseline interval 2.49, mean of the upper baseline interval 2.27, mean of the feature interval 2.28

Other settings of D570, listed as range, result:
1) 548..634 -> 2.48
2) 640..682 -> 2.27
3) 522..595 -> 2.43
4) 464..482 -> 1.98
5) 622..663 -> 2.28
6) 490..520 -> 2.13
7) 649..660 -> 2.22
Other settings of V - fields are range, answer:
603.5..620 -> 2.5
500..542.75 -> 2.2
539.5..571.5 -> 2.46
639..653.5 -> 2.24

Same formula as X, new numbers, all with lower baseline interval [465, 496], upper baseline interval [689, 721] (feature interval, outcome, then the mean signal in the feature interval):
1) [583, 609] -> -0.168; 2.51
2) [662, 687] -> -0.046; 2.33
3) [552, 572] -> -0.193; 2.52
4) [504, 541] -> -0.068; 2.21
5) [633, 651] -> -0.030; 2.26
